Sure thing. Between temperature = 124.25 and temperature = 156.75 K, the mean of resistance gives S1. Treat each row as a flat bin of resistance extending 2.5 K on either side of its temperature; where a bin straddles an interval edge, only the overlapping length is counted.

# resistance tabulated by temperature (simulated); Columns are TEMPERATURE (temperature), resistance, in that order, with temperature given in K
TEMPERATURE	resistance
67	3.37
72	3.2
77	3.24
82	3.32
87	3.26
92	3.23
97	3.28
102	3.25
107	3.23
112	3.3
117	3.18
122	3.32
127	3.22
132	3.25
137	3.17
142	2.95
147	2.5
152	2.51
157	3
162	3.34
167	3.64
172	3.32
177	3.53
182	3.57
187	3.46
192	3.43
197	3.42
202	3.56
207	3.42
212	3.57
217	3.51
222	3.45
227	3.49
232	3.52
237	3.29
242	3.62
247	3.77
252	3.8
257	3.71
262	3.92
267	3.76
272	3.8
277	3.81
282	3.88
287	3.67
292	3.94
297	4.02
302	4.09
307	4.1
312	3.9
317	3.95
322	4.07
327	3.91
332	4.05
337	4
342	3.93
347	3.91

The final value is 2.94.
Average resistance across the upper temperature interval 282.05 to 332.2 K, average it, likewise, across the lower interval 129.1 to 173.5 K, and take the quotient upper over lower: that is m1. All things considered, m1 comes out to 1.3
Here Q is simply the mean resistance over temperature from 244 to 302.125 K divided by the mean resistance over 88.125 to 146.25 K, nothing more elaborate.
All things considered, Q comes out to 1.20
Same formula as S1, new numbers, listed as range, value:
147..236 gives 3.37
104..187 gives 3.2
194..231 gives 3.49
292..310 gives 4.05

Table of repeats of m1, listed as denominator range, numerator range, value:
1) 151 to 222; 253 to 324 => 1.15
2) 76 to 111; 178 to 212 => 1.07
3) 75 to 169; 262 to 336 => 1.24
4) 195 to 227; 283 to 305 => 1.13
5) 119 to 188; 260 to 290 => 1.19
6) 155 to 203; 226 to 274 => 1.07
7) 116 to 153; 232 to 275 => 1.22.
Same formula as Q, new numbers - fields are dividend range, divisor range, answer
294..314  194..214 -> 1.15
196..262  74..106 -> 1.09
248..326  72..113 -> 1.19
